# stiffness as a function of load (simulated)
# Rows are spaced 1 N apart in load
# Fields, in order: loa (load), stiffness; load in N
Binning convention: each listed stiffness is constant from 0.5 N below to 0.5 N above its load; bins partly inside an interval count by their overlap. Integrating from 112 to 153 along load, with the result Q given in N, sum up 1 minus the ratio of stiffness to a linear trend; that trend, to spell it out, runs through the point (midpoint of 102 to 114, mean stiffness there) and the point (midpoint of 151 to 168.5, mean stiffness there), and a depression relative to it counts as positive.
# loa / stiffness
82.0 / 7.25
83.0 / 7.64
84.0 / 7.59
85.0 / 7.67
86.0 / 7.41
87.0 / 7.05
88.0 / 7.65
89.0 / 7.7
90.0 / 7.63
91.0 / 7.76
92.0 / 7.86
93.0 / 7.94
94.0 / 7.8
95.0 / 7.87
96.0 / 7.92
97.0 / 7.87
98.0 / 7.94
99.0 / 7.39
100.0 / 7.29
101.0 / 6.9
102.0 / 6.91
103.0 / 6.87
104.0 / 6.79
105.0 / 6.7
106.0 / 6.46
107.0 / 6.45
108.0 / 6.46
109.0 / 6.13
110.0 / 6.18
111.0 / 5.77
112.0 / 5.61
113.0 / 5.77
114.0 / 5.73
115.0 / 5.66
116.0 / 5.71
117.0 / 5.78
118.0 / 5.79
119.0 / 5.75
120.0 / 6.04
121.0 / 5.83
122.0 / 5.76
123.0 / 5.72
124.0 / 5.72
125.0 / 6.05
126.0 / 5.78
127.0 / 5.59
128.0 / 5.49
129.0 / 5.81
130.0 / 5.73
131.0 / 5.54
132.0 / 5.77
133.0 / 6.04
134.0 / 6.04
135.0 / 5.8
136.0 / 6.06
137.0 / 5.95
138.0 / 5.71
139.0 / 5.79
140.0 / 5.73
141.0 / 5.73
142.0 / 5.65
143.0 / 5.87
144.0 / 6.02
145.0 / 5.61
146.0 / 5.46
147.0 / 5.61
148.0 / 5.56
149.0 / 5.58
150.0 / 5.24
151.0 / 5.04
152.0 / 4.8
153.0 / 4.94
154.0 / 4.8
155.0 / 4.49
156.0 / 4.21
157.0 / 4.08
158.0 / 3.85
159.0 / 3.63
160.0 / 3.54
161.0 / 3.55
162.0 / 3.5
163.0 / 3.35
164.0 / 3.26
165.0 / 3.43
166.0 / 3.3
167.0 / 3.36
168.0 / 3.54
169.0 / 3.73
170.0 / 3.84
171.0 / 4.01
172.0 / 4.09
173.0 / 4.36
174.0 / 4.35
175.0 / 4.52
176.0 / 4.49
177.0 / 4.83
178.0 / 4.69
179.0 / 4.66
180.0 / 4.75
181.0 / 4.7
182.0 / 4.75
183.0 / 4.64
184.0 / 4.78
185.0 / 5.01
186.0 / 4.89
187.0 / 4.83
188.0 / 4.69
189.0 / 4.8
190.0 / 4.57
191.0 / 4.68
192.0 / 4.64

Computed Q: -4.7 N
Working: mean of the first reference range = 6.29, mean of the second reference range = 3.89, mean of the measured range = 5.7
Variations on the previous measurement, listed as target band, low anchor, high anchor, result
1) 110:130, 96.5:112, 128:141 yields 1.6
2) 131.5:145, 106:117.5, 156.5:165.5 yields -3.4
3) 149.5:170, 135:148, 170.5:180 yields 4.4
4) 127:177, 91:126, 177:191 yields 6.5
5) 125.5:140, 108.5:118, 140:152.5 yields -0.4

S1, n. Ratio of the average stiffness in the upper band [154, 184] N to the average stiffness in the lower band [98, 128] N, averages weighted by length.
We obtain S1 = 0.66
